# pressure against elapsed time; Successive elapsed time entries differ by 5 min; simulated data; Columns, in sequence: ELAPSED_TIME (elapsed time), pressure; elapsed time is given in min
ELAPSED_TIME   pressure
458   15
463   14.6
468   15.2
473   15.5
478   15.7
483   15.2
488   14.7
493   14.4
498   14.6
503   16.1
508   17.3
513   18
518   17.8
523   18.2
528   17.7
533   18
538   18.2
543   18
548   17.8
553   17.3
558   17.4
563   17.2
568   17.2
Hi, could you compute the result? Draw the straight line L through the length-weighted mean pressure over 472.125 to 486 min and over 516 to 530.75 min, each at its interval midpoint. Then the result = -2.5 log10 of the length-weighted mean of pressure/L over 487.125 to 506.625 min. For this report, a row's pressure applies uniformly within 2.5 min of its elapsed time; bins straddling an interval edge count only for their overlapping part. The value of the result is 0.092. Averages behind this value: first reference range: 15.4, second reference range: 17.9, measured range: 15.1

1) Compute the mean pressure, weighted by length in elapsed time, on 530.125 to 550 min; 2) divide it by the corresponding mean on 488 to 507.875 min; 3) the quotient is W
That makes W 1.2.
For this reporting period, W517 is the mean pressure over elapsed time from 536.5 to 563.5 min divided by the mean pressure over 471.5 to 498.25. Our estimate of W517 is 1.17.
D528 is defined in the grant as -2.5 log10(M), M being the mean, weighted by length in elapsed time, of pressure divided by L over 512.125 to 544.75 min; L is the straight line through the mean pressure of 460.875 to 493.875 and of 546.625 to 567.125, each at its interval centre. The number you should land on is -0.090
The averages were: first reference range 15.1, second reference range 17.4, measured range 18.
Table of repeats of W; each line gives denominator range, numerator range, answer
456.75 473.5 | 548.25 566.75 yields 1.15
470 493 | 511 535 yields 1.18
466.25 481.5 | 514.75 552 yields 1.16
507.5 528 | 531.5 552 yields 1.00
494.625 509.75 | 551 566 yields 1.09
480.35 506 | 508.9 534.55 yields 1.19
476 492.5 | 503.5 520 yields 1.16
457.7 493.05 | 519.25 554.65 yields 1.19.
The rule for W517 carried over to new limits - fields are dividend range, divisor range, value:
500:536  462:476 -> 1.16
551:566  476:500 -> 1.16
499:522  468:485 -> 1.11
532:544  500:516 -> 1.06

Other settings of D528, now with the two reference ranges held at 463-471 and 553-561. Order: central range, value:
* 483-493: 0.06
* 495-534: -0.06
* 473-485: -0.01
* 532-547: -0.07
